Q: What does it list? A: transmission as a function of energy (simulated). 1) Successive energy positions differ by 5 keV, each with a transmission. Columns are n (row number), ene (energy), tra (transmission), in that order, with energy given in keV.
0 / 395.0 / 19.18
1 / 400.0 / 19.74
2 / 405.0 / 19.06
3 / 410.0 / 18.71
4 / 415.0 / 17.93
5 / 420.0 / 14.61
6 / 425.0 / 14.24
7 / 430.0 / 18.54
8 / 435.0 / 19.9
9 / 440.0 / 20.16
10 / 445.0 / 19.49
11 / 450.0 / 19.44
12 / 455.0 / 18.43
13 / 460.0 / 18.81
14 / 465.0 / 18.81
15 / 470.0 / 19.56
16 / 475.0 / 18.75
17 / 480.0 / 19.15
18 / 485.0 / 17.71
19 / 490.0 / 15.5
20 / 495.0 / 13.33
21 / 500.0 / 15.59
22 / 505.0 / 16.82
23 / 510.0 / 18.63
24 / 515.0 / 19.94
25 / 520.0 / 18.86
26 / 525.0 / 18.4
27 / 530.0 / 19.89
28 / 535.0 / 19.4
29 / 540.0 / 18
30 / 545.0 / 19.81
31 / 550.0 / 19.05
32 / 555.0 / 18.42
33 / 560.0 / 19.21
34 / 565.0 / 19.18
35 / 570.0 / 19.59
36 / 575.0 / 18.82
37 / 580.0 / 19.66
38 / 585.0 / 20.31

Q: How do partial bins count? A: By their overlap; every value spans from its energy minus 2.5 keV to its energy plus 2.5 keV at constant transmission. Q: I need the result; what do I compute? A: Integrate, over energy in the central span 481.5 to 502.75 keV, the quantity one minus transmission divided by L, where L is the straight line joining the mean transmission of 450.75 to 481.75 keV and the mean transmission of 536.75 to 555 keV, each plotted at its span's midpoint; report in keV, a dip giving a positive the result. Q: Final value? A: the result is 3.6 keV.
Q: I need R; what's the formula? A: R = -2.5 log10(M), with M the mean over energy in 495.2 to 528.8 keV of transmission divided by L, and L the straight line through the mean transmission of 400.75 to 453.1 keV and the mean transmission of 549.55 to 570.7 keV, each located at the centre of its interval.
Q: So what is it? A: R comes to 0.058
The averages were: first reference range 18.3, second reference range 19.1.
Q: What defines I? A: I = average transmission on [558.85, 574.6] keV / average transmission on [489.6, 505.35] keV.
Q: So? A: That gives 1.28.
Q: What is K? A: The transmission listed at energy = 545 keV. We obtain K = 19.81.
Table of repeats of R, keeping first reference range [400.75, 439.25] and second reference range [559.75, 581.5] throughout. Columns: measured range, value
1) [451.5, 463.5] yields -0.03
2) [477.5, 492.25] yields 0.06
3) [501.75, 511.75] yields 0.07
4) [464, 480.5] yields -0.05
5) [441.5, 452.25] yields -0.09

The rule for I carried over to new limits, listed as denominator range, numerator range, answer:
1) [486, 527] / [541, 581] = 1.12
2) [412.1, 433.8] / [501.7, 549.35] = 1.13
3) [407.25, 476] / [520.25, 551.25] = 1.04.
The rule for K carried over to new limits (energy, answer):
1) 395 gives 19.18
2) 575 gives 18.82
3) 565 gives 19.18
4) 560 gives 19.21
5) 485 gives 17.71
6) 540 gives 18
